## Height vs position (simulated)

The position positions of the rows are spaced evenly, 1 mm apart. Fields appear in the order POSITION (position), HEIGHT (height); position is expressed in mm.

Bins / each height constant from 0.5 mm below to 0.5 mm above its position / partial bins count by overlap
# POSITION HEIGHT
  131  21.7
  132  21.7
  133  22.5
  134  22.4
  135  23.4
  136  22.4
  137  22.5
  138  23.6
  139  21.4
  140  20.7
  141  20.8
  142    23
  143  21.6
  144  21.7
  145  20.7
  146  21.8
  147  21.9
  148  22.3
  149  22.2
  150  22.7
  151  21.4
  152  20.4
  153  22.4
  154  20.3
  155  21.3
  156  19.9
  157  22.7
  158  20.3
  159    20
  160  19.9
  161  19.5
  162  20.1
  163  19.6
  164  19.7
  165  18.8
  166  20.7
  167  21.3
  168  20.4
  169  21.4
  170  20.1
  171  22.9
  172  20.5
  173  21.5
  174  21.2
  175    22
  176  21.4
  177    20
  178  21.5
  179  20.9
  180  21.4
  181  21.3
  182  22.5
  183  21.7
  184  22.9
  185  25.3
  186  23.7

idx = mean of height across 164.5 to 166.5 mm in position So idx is 19.8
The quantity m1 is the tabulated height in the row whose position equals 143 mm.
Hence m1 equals 21.6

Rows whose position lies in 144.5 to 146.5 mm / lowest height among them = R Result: 20.7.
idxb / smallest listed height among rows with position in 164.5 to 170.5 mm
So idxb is 18.8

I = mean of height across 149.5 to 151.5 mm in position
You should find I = 22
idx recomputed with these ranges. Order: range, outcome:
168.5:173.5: 21.3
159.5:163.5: 19.8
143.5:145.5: 21.2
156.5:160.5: 20.7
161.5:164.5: 19.8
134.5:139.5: 22.7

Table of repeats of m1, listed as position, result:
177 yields 20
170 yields 20.1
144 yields 21.7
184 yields 22.9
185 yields 25.3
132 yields 21.7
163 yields 19.6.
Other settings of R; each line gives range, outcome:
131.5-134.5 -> 21.7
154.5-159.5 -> 19.9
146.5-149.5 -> 21.9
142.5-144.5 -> 21.6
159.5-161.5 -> 19.5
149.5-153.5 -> 20.4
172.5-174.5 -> 21.2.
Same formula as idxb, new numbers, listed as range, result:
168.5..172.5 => 20.1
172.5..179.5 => 20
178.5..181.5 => 20.9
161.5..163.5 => 19.6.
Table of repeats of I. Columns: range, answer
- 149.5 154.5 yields 21.4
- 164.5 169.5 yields 20.5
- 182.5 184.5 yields 22.3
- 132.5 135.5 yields 22.8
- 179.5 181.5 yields 21.4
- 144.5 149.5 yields 21.8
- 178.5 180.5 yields 21.1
